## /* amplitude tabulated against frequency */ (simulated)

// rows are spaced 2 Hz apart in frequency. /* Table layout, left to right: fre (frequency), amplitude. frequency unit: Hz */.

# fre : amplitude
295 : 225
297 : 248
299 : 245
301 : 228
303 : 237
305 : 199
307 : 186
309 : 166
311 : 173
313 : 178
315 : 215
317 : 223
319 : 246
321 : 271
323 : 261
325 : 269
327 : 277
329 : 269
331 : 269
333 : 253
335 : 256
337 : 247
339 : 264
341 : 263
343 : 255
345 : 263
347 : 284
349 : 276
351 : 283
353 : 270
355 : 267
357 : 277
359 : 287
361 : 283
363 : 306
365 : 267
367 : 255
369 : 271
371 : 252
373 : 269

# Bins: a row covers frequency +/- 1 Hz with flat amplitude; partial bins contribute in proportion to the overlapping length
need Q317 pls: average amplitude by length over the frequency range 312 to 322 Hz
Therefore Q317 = 227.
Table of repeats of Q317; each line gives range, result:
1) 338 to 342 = 264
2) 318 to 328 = 265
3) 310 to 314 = 176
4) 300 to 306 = 221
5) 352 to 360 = 275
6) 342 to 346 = 259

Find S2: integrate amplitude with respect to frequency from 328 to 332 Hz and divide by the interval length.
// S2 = 269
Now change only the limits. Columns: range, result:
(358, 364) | 292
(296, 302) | 240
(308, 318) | 191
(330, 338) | 256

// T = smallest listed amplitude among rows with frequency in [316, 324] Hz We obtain 223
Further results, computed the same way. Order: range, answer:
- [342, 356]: 255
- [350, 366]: 267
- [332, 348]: 247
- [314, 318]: 215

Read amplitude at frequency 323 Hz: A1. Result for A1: 261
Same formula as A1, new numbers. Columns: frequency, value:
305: 199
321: 271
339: 264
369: 271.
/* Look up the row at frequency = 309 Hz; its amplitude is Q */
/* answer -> 166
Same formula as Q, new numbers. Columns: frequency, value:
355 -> 267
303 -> 237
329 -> 269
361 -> 283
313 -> 178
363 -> 306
